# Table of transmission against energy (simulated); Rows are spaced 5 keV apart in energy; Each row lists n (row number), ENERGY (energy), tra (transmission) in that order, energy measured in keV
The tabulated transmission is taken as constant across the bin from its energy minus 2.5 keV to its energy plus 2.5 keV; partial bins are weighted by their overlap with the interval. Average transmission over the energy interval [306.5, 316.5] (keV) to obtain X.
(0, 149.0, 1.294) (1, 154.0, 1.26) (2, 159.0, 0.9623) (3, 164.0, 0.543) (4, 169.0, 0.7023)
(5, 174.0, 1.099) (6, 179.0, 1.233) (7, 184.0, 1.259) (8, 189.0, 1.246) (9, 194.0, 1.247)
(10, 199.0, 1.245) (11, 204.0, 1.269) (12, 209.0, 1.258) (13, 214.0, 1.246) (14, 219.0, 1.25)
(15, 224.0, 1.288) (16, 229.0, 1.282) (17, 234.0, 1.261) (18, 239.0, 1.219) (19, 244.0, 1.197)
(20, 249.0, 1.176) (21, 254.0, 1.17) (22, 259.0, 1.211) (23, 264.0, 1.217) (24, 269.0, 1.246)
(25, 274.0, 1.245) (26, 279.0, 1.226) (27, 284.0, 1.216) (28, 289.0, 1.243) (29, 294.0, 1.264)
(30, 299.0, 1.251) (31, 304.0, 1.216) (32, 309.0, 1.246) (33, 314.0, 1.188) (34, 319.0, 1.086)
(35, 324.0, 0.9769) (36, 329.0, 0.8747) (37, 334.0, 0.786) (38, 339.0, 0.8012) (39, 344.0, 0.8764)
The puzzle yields 1.22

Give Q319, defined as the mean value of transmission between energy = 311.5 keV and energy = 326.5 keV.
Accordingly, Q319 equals 1.08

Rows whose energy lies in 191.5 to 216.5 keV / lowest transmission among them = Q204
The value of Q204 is 1.245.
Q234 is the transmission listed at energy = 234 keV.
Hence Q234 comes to 1.261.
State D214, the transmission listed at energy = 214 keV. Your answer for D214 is 1.246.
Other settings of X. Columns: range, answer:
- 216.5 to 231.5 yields 1.27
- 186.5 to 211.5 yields 1.25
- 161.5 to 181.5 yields 0.894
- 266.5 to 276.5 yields 1.25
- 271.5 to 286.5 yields 1.23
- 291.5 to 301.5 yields 1.26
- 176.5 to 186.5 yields 1.25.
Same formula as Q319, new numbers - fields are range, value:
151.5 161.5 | 1.11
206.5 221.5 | 1.25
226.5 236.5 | 1.27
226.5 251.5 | 1.23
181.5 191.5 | 1.25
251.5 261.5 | 1.19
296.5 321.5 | 1.2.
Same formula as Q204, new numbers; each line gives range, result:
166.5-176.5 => 0.7023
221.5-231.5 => 1.282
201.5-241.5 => 1.219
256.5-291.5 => 1.211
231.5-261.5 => 1.17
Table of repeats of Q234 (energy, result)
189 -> 1.246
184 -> 1.259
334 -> 0.786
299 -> 1.251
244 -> 1.197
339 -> 0.8012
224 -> 1.288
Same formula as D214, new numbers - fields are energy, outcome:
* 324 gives 0.9769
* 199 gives 1.245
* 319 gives 1.086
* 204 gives 1.269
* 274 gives 1.245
